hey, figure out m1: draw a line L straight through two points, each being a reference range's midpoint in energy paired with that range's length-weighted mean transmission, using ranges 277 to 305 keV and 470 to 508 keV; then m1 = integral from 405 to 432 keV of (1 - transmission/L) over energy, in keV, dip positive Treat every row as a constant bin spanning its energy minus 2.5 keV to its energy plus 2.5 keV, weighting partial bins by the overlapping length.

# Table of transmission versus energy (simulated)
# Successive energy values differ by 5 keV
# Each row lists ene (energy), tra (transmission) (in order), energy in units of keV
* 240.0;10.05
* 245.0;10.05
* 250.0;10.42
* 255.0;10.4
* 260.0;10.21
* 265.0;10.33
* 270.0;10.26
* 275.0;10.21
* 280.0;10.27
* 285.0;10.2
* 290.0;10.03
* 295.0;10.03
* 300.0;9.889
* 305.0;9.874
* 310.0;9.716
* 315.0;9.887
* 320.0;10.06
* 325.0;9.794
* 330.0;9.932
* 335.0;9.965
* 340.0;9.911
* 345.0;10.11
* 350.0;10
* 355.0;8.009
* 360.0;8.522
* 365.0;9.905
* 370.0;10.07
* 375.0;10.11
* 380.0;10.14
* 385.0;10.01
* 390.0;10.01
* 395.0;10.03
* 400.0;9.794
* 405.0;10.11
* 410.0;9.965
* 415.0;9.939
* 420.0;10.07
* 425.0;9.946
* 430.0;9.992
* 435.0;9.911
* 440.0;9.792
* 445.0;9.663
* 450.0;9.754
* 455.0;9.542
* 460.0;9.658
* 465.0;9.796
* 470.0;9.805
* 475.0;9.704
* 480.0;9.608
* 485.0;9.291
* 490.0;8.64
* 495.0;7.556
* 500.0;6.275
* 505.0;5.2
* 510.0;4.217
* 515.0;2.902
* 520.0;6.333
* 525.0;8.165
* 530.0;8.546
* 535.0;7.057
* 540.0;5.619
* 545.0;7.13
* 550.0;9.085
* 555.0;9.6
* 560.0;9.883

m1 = -3.7 keV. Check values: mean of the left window 10.1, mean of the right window 8.11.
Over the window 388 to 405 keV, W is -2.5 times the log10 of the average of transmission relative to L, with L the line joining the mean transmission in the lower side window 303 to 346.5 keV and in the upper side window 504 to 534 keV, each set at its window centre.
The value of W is -0.18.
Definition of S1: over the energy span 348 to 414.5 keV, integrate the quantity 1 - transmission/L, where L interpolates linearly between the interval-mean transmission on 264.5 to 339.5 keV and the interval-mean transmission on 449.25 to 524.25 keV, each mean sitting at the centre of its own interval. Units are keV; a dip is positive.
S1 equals -4.94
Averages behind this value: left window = 10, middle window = 9.75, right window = 7.85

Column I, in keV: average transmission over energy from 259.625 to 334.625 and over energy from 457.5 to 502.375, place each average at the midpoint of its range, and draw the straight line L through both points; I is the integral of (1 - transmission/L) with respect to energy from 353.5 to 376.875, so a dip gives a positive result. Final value 0.6 keV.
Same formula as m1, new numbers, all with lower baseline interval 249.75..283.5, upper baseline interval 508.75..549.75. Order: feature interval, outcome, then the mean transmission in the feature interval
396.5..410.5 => -2.8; 9.96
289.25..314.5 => -0.3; 9.9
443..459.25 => -4.4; 9.65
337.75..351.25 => -1.3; 10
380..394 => -2.5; 10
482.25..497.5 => -3.2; 8.51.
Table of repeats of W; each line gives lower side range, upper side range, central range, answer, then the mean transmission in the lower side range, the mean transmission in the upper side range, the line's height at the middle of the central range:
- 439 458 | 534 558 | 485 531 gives 0.29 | 9.68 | 7.78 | 8.52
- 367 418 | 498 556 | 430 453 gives -0.12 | 10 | 6.61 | 8.77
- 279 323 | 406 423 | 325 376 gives 0.04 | 9.98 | 10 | 9.99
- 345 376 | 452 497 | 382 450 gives -0.06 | 9.46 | 9.31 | 9.39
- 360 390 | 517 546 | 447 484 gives -0.17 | 9.92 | 7.07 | 8.27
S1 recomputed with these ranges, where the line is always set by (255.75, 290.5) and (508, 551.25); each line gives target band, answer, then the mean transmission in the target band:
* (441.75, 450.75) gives -2.3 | 9.71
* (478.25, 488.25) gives -3.0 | 9.38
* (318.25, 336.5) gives -0.9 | 9.93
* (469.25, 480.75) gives -3.8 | 9.71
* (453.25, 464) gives -3.0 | 9.63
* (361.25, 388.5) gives -3.8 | 9.98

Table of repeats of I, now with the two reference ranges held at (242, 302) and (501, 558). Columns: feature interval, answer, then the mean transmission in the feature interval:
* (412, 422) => -2.1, 10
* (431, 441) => -2.4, 9.88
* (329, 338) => -0.6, 9.95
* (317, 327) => -0.4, 9.93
